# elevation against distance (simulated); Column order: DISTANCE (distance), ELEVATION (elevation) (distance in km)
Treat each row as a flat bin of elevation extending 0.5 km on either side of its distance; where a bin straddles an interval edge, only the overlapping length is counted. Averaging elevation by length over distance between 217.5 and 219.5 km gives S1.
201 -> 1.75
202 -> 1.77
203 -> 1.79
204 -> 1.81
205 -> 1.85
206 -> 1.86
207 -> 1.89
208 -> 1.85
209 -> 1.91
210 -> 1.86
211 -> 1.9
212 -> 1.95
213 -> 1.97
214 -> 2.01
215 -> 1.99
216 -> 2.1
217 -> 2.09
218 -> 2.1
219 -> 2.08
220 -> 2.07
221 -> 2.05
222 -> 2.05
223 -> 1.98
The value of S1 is 2.09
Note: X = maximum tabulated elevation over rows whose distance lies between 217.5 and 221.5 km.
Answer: 2.1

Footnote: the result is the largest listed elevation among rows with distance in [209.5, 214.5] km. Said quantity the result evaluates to 2.01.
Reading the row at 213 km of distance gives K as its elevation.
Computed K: 1.97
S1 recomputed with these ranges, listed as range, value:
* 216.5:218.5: 2.09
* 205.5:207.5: 1.88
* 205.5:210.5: 1.87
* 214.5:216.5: 2.04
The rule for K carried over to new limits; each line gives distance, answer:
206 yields 1.86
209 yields 1.91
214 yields 2.01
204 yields 1.81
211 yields 1.9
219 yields 2.08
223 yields 1.98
